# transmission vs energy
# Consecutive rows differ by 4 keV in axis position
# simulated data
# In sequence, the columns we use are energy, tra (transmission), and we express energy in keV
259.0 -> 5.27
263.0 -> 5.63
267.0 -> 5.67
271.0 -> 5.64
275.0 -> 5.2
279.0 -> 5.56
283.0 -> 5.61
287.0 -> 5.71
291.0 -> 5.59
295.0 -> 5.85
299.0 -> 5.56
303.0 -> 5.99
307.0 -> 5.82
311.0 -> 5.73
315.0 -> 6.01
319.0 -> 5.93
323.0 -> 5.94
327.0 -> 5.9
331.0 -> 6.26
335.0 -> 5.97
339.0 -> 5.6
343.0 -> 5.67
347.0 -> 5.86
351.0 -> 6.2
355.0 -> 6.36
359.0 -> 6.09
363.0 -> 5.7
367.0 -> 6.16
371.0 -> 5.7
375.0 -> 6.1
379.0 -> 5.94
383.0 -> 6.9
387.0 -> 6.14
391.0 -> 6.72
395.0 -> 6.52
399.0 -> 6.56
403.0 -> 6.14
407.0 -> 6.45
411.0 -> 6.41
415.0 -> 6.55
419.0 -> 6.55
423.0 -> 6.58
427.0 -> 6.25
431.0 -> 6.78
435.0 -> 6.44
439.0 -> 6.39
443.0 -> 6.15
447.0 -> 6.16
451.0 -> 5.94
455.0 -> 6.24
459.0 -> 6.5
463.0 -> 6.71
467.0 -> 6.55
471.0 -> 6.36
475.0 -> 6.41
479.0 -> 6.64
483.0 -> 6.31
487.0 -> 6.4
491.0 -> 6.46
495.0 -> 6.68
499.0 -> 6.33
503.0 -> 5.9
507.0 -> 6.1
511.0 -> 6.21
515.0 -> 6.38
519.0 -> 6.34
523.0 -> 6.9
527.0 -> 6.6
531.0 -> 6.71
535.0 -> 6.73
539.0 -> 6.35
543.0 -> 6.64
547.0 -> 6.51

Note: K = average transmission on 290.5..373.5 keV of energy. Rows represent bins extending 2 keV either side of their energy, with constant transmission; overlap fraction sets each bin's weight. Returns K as 5.91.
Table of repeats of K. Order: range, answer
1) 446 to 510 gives 6.36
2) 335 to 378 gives 5.95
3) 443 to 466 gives 6.31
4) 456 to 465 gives 6.56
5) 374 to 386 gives 6.32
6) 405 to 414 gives 6.44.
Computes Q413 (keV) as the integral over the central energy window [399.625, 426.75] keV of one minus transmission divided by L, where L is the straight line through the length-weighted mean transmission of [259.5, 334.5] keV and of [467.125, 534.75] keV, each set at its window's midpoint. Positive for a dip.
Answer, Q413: -1.3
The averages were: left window 5.75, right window 6.43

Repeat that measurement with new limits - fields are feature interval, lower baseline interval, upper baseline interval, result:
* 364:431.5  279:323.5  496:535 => -3.3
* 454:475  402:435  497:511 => -0.6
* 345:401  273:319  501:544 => -2.4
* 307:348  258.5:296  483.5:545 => -0.9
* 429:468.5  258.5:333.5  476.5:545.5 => -0.9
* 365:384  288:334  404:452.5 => 0.1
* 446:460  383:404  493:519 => 0.4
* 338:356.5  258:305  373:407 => 0.4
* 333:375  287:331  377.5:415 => 1.4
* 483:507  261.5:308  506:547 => 0.2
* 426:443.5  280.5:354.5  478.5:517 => -0.8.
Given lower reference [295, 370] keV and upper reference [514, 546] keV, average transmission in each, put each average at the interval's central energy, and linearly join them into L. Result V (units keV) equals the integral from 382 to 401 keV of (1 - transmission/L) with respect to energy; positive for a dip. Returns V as -1.3 keV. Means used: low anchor 5.93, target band 6.55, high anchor 6.59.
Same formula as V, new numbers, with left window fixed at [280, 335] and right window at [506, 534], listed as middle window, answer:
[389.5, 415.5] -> -1.5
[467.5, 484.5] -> -0.2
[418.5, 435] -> -0.9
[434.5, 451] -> 0.1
